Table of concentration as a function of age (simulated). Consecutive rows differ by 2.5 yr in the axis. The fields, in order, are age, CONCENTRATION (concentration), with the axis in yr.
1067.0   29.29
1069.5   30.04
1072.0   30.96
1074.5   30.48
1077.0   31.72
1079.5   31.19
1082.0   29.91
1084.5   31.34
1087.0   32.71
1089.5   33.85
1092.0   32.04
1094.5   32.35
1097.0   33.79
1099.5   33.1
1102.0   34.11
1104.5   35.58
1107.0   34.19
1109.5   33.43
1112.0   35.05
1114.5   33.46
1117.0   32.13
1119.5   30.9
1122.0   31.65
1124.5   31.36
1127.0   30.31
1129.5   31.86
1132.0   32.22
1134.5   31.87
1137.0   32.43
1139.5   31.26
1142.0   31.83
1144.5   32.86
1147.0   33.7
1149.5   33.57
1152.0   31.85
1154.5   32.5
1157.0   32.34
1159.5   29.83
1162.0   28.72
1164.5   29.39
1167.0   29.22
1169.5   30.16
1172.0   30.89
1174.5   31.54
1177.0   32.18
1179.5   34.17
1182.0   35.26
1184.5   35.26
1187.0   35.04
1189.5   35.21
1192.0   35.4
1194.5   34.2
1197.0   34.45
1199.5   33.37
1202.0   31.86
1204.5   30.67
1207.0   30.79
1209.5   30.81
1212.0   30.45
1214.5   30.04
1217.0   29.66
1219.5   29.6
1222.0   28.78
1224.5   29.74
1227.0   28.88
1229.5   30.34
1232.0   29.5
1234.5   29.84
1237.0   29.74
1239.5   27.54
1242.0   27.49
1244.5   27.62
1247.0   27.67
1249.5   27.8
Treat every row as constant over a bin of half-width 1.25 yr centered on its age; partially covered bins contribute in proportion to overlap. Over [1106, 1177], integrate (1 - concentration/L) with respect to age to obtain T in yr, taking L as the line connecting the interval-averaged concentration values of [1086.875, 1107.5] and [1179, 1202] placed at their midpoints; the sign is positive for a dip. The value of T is 4.64 yr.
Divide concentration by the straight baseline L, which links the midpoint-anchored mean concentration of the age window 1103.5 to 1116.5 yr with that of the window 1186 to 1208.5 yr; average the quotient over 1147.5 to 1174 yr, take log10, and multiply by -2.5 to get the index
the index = 0.09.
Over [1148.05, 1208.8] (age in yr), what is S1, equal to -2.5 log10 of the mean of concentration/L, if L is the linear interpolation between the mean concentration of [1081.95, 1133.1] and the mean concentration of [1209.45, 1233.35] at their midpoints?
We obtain -0.05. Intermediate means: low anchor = 32.7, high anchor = 29.7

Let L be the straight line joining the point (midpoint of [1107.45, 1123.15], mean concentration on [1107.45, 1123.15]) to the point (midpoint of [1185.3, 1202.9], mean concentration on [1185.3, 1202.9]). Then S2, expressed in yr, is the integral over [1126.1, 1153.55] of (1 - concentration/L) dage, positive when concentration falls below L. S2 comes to 0.9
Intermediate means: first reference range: 32.8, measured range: 32.2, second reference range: 34.3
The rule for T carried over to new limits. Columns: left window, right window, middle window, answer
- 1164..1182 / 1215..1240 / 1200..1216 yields -0.4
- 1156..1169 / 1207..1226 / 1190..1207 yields -1.9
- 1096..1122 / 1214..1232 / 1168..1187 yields -1.1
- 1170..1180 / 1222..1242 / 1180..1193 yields -1.6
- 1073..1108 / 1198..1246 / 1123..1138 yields 0.0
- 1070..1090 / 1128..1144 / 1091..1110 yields -1.2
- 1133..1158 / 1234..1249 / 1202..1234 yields -0.8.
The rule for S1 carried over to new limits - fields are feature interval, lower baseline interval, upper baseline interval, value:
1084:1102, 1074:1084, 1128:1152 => -0.06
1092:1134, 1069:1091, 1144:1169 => -0.05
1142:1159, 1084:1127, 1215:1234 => -0.03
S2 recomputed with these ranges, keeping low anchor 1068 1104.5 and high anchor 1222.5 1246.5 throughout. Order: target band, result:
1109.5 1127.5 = -0.5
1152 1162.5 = -0.2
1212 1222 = -0.1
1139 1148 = -0.5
